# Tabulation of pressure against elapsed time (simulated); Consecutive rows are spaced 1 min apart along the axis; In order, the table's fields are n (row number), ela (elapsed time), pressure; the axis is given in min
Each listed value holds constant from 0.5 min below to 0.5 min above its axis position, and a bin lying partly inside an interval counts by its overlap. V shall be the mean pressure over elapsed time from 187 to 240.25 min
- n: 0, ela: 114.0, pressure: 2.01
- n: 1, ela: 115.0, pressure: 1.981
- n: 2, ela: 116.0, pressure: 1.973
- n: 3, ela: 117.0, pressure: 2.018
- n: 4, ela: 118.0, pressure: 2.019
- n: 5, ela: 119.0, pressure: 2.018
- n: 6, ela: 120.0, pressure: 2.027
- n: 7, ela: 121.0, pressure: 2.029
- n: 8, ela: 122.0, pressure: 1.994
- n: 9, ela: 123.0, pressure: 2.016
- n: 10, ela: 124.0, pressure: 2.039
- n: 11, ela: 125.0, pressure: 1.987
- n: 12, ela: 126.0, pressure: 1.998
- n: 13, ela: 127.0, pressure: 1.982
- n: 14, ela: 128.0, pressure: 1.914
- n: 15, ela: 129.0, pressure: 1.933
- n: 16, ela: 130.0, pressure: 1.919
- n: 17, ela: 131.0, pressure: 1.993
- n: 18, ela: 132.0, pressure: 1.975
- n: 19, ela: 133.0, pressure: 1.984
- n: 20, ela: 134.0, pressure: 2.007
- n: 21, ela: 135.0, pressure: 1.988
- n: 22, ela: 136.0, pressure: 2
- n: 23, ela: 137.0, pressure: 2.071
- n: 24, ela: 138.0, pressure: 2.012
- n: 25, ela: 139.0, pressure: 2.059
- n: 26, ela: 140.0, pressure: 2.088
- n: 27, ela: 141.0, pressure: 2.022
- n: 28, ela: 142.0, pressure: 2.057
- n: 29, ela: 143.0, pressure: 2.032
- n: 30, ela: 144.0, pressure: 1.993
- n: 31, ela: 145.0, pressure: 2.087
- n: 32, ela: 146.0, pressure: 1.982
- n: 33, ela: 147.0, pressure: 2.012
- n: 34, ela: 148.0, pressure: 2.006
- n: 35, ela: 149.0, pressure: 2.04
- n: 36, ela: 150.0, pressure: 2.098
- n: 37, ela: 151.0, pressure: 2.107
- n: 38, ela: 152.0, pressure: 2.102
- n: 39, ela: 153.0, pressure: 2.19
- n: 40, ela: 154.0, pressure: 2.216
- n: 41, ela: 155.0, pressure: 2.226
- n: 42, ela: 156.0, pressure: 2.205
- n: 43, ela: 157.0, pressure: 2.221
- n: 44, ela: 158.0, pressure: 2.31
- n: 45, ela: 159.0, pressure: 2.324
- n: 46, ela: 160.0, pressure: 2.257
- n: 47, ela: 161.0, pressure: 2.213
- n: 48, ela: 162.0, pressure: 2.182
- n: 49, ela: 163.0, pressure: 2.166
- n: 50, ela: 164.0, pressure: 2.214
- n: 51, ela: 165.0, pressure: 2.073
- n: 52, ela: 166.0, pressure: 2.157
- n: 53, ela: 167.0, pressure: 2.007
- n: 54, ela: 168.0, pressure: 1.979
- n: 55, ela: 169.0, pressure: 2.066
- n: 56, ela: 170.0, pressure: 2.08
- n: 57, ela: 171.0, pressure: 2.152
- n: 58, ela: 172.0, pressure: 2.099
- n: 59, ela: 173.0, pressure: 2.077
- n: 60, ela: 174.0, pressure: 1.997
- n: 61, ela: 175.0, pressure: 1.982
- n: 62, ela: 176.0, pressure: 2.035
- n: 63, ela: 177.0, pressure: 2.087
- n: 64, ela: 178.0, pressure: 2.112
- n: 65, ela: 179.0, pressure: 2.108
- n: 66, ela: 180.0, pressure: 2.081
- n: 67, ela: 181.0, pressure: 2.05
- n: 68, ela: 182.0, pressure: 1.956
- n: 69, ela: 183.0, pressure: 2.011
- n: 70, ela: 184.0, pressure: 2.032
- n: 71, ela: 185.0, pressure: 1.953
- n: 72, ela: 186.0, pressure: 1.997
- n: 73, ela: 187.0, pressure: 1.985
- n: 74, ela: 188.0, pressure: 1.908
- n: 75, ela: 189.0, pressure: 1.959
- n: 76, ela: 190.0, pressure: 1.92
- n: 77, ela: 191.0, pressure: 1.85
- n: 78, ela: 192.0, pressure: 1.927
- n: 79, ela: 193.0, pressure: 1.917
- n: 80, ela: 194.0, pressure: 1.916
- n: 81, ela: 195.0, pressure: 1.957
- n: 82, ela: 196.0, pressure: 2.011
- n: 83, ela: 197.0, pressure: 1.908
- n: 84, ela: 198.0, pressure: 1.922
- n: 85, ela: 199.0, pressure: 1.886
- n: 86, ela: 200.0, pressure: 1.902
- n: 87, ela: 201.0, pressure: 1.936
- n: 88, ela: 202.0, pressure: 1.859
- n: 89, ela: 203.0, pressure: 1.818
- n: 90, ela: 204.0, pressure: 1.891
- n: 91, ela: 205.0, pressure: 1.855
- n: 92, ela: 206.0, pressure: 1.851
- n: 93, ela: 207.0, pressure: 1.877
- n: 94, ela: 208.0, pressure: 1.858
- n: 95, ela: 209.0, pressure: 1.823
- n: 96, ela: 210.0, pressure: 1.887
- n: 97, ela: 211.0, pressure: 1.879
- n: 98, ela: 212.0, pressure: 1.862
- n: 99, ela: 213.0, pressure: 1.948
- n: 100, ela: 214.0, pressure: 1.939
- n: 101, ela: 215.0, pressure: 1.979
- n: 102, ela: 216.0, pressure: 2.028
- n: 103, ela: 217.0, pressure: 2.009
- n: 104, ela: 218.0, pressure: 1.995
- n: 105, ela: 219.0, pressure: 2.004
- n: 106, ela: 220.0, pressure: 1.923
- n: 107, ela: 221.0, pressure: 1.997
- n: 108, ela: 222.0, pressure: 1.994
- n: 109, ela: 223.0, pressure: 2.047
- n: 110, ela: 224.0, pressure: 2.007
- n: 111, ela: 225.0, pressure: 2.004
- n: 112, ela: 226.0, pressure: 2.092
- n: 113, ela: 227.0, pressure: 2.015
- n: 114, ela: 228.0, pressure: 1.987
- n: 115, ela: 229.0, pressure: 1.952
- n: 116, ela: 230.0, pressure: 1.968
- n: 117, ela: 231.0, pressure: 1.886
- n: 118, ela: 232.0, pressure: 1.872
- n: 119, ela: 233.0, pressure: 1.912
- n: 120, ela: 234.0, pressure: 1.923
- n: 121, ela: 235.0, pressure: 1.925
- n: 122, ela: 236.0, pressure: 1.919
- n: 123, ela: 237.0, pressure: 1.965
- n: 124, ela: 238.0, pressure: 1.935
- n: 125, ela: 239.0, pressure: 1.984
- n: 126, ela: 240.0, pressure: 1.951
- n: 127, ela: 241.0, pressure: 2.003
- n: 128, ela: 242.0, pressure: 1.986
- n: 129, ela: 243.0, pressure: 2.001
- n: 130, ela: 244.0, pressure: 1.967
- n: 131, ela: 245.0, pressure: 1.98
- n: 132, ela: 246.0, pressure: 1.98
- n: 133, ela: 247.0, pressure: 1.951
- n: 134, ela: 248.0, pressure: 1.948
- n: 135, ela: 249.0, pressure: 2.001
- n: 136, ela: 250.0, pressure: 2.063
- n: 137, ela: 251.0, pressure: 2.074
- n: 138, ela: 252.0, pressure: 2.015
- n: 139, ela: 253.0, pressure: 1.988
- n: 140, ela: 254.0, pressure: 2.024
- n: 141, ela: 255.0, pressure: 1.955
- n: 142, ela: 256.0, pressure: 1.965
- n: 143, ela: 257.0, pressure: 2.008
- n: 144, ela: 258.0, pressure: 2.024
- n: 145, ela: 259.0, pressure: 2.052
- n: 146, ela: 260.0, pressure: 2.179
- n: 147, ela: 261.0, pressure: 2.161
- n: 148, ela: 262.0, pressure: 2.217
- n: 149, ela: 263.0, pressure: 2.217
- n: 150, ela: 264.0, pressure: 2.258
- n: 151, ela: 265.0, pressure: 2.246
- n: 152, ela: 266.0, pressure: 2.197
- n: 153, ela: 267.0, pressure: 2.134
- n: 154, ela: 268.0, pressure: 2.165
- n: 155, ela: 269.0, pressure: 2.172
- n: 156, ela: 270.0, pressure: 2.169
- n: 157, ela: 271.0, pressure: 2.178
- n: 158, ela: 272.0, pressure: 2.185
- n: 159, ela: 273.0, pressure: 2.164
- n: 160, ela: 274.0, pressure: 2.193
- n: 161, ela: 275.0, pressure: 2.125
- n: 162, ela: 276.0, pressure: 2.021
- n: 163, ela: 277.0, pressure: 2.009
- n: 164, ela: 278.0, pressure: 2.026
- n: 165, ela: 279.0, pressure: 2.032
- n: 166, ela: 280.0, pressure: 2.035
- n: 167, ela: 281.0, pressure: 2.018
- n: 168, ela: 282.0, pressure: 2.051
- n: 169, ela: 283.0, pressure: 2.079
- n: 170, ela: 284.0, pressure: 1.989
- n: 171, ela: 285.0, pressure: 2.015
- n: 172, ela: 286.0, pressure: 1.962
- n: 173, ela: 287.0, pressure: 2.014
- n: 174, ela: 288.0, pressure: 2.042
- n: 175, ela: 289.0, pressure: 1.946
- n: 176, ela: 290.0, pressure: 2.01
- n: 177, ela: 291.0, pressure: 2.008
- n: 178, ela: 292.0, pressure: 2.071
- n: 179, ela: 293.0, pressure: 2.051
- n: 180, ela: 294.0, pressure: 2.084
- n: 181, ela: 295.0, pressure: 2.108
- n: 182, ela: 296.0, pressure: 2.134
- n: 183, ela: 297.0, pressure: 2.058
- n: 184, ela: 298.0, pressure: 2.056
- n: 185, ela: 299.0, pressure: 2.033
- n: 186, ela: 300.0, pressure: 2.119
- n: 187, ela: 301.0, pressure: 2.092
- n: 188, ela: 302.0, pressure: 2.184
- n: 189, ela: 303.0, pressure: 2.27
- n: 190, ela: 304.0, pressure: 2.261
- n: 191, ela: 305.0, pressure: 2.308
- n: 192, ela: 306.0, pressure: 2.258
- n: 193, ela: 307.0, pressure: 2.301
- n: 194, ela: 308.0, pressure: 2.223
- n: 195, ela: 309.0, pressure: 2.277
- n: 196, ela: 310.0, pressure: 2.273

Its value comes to 1.94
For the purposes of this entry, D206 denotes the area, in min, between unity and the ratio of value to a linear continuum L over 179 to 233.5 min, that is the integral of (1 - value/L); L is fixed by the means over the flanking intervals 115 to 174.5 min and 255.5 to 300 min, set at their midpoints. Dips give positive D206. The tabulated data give 3.4 min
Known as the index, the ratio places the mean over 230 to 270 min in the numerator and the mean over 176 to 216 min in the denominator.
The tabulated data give 1.05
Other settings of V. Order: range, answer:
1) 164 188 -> 2.05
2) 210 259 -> 1.98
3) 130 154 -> 2.04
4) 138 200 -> 2.06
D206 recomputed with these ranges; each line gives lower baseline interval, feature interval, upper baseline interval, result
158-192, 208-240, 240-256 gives 0.98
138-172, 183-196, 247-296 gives 0.96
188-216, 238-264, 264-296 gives -0.17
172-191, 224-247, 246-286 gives 1.03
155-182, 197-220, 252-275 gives 2.33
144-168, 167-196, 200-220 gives 0.36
